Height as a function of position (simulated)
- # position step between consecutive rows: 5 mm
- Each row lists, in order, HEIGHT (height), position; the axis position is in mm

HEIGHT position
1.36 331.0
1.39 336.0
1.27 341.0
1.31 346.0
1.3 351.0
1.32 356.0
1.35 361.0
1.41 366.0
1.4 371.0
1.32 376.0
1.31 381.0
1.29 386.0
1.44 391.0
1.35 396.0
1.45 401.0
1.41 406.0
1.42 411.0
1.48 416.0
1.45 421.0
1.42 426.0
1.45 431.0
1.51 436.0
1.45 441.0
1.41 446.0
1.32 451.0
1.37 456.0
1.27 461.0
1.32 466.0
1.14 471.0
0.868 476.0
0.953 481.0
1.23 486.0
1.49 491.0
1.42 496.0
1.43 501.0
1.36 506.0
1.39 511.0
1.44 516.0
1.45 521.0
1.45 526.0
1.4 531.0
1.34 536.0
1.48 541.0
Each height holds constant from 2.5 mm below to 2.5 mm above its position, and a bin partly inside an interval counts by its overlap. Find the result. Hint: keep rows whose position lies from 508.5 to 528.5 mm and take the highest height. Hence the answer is 1.45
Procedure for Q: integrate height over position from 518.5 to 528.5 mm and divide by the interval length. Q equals 1.45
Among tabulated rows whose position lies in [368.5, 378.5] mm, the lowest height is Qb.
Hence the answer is 1.32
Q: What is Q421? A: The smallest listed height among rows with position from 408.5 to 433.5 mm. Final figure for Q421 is 1.42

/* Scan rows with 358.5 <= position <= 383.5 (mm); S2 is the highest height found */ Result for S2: 1.41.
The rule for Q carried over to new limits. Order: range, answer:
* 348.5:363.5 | 1.32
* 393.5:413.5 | 1.41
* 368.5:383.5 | 1.34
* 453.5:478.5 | 1.19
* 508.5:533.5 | 1.43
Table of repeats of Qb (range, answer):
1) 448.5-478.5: 0.868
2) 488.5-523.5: 1.36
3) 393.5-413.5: 1.35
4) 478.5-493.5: 0.953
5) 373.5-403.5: 1.29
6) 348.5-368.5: 1.3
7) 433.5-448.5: 1.41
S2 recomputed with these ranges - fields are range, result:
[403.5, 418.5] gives 1.48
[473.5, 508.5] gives 1.49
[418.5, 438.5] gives 1.51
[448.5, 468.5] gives 1.37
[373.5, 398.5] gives 1.44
